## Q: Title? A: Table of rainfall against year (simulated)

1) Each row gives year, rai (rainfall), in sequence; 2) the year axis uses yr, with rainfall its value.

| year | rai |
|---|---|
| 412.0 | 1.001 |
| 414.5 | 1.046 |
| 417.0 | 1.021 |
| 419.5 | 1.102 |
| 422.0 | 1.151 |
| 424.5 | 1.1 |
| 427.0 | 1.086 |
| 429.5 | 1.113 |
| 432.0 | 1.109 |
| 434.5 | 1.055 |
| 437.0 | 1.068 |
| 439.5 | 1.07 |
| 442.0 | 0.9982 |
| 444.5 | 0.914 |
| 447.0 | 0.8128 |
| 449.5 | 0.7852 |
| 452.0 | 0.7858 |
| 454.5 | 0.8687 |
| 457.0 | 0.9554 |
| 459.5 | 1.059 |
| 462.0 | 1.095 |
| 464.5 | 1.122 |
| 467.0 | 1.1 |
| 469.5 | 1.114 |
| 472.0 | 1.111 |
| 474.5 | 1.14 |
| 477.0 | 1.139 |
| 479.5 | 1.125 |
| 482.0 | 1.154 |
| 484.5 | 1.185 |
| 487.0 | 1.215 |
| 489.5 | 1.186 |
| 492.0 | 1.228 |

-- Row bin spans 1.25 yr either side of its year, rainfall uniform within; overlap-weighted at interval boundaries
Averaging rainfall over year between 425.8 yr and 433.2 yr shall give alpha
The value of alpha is 1.1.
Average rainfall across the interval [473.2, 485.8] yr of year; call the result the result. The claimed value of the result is 1.15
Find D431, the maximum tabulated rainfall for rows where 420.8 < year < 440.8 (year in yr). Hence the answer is 1.151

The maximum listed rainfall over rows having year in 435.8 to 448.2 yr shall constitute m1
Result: 1.07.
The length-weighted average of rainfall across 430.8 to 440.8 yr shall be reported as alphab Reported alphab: 1.07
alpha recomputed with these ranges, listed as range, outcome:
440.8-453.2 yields 0.859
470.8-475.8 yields 1.13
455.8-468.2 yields 1.07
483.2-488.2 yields 1.2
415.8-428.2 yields 1.09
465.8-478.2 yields 1.12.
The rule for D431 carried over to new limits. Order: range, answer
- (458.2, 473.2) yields 1.122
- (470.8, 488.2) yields 1.215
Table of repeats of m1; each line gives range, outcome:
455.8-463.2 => 1.095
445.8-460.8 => 1.059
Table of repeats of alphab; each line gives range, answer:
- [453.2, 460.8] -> 0.961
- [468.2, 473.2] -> 1.11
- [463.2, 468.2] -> 1.11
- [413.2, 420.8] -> 1.06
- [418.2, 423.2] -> 1.13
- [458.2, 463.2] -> 1.08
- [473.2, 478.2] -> 1.14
